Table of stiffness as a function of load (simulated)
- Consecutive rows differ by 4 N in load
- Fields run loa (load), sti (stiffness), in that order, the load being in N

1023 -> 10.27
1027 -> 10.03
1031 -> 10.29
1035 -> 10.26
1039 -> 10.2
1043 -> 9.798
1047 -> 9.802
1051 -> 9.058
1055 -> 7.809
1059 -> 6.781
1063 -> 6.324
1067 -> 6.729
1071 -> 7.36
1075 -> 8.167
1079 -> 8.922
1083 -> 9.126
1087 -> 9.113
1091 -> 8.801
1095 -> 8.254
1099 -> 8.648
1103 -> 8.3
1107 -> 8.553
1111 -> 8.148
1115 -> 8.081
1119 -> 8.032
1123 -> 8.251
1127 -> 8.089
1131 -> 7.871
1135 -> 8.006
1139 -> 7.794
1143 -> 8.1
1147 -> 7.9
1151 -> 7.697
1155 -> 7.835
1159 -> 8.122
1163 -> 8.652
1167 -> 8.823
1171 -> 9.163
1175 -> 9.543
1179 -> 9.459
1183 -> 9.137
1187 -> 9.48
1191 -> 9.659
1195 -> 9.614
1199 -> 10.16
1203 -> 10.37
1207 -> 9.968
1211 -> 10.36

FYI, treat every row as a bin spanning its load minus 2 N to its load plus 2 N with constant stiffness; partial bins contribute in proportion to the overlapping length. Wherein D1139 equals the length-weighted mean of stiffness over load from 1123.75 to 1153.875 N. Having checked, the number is 7.93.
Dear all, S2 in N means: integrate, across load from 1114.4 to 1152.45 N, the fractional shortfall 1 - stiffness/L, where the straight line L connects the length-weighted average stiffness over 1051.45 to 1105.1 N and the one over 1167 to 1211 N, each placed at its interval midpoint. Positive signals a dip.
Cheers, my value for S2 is 3.7 N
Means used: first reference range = 8.06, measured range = 7.98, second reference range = 9.65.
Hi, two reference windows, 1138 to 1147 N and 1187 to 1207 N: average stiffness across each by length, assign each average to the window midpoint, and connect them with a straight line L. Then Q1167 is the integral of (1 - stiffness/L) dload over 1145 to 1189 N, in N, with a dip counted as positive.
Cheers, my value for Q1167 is 0.7 N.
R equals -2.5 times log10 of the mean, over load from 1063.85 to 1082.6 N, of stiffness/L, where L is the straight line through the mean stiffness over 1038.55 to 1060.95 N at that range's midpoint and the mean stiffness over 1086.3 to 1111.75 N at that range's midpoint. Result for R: 0.11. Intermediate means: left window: 8.82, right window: 8.54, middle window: 7.82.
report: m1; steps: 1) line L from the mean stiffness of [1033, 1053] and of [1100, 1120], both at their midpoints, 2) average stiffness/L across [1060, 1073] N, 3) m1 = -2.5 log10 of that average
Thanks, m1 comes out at 0.34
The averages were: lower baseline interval 9.82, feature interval 6.8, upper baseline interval 8.25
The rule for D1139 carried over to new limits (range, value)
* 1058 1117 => 8.11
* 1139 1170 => 8.17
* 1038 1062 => 8.75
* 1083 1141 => 8.31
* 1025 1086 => 8.72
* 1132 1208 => 8.89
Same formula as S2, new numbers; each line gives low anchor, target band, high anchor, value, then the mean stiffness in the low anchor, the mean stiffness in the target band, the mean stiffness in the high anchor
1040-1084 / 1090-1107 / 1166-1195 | 0.1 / 8.19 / 8.49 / 9.36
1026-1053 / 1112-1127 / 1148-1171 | 1.2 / 9.92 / 8.12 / 8.29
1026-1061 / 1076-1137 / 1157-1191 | 5.3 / 9.32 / 8.41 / 9.08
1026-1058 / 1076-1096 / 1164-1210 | 1.5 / 9.55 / 8.84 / 9.58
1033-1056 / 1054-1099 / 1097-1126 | 4.7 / 9.56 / 7.98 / 8.28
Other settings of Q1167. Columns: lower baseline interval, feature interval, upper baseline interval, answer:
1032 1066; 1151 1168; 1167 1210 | 2.2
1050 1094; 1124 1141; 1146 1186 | 1.0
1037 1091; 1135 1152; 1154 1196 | 1.9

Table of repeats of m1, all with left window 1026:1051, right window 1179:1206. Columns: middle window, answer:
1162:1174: 0.094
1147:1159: 0.240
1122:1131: 0.212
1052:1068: 0.373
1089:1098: 0.159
